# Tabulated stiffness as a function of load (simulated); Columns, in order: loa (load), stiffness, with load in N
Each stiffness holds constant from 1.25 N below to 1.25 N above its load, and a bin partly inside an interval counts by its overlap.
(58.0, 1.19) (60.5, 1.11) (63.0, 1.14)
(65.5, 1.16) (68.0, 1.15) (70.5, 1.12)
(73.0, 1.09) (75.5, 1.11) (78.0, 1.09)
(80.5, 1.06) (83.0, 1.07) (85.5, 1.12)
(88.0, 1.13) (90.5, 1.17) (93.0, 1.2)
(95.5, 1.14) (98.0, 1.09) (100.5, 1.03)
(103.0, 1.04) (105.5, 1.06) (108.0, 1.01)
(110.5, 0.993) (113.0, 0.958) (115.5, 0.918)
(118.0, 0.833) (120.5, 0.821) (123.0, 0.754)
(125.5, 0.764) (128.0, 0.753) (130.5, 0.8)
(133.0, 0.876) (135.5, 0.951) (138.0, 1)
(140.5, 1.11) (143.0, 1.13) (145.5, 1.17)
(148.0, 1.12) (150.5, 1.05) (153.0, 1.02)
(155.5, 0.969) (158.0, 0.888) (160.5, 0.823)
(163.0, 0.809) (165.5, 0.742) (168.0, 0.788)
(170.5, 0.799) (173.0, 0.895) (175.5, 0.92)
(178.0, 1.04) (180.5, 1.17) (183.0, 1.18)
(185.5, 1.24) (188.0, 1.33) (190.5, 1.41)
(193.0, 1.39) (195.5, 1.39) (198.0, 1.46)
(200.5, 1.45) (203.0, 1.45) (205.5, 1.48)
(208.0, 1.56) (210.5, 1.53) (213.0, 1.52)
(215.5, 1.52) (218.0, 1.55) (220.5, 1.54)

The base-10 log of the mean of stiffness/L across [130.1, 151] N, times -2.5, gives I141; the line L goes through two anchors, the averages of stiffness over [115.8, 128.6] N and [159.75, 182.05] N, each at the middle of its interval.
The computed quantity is -0.23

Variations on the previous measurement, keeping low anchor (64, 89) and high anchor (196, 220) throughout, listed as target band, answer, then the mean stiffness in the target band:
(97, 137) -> 0.32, 0.915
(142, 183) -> 0.38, 0.964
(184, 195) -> 0.08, 1.34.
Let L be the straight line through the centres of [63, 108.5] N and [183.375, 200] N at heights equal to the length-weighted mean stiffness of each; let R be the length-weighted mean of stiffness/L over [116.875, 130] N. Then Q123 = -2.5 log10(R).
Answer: 0.46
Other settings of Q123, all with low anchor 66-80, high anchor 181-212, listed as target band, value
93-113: 0.12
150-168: 0.43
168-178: 0.46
